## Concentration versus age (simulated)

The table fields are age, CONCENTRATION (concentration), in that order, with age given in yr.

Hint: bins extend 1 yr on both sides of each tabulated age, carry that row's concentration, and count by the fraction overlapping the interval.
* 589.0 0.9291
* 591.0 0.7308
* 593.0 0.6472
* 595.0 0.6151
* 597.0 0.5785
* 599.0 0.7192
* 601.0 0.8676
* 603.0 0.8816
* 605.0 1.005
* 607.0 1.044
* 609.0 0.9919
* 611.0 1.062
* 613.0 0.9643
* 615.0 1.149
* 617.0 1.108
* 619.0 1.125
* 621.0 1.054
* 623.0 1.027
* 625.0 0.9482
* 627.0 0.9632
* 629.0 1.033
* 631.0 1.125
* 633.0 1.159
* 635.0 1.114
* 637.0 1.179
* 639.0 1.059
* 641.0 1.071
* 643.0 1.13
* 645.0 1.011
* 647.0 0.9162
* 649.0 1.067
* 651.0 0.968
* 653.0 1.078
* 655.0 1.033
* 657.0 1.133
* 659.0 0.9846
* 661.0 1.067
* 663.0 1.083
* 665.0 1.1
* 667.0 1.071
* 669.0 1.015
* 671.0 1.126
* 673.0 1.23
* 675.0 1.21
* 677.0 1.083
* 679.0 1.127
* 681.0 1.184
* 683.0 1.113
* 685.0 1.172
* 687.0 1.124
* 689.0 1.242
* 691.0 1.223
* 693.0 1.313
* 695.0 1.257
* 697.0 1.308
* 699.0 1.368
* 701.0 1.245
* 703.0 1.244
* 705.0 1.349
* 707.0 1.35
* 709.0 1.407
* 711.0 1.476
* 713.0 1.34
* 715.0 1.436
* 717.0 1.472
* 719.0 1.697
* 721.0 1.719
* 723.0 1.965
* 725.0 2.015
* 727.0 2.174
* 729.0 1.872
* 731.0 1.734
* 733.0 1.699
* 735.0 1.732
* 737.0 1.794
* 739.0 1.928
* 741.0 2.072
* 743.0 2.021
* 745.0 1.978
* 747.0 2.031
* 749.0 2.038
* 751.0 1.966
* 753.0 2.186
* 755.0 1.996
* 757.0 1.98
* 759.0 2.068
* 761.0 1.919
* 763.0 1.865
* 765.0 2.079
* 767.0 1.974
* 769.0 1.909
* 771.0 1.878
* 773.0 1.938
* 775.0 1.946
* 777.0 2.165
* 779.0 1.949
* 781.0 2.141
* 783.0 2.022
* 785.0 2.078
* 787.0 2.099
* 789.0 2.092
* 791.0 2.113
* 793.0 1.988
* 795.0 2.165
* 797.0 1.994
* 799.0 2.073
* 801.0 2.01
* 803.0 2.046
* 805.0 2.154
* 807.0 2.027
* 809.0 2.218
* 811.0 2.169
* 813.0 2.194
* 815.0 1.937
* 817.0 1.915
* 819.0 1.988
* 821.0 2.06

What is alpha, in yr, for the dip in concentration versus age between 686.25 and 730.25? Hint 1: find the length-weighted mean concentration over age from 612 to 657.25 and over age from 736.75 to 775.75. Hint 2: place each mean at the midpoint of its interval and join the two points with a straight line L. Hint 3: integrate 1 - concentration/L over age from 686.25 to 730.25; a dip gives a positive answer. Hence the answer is 3.9 yr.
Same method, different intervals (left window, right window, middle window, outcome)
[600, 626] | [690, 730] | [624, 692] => 8.2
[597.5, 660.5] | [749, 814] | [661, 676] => 2.0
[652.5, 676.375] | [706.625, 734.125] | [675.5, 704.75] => 3.1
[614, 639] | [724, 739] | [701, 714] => 2.6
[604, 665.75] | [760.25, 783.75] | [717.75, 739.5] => -2.0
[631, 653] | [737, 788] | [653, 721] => 8.9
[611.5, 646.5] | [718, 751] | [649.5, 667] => 3.3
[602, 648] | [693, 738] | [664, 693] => 4.4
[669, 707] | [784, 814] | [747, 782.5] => -3.5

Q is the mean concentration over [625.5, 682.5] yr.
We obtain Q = 1.08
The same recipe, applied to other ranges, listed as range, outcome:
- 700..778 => 1.81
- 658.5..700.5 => 1.17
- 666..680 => 1.12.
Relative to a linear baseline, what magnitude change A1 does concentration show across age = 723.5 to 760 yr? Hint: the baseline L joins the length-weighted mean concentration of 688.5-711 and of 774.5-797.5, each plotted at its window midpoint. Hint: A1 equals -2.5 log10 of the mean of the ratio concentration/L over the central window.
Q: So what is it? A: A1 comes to -0.170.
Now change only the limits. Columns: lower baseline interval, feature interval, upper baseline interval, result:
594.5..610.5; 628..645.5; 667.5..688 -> -0.12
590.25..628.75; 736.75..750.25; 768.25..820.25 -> -0.15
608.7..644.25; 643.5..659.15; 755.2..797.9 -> 0.19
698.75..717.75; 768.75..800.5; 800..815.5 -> -0.06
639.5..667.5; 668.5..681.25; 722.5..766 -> 0.11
